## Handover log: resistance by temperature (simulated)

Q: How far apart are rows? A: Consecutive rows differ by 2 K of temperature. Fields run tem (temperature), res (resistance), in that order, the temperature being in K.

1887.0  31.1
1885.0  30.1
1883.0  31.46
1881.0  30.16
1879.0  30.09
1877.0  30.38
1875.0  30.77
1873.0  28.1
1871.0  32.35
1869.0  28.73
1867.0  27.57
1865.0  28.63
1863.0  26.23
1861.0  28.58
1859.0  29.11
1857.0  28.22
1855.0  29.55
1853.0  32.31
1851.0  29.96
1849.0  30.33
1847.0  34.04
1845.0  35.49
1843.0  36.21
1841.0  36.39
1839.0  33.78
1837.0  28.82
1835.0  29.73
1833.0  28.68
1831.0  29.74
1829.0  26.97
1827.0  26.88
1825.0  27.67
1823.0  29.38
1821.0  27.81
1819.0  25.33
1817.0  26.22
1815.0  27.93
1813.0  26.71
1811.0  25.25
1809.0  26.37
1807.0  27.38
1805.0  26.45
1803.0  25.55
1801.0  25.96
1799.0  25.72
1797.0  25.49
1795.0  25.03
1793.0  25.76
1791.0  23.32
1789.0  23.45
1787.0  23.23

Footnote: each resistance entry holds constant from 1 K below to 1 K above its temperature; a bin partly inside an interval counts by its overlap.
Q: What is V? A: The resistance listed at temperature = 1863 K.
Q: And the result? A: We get 26.23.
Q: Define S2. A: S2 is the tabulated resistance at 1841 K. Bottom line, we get 36.39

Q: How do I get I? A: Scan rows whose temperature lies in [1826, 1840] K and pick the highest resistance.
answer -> 33.78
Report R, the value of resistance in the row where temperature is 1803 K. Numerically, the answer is 25.55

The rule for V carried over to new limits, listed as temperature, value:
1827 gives 26.88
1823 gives 29.38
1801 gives 25.96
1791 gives 23.32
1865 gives 28.63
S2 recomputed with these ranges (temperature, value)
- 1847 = 34.04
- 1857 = 28.22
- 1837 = 28.82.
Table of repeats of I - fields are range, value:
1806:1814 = 27.38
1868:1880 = 32.35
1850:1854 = 32.31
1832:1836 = 29.73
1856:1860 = 29.11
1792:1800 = 25.76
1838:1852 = 36.39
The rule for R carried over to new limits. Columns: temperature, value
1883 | 31.46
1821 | 27.81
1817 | 26.22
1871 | 32.35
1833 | 28.68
